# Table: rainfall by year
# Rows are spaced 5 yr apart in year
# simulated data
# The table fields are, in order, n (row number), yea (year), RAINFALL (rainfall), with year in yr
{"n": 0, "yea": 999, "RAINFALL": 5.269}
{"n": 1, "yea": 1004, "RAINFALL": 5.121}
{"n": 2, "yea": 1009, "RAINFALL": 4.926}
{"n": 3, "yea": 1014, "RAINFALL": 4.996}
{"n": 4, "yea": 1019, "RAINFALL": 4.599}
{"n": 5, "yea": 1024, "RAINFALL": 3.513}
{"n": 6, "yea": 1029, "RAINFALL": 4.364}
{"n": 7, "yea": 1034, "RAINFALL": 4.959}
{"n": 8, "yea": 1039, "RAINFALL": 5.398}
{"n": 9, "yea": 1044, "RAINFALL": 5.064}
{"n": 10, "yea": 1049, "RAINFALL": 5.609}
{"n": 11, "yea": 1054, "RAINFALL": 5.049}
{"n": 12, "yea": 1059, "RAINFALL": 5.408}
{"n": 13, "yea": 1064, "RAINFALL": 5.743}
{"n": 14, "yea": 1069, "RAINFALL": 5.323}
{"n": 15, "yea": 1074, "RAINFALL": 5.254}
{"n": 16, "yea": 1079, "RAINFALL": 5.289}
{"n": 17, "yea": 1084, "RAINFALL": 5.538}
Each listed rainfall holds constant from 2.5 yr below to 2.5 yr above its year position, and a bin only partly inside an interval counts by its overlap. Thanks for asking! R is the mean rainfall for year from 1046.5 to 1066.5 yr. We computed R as 5.45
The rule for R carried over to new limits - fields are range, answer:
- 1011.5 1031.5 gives 4.37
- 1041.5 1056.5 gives 5.24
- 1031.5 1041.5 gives 5.18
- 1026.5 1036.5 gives 4.66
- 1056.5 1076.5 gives 5.43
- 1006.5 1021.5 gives 4.84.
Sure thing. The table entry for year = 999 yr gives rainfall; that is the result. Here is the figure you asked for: 5.269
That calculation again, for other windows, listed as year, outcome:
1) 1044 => 5.064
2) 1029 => 4.364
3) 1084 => 5.538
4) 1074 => 5.254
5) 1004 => 5.121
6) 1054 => 5.049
